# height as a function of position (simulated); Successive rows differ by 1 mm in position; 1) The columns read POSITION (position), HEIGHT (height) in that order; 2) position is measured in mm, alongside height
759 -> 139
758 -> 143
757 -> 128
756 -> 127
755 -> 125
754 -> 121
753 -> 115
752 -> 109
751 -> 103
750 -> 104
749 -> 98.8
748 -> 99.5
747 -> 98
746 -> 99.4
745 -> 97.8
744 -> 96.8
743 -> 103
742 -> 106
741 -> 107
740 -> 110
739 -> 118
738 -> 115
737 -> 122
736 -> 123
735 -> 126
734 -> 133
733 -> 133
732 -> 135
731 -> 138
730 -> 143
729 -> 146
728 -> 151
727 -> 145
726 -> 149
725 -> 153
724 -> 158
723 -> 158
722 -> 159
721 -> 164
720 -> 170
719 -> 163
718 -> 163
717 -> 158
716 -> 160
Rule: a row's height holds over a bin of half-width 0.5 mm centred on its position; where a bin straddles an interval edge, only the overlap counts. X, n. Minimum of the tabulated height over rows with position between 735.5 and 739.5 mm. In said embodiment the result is 115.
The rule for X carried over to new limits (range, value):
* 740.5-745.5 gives 96.8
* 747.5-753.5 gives 98.8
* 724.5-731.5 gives 138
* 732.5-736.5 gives 123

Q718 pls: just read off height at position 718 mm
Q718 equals 163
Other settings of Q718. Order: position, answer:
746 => 99.4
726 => 149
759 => 139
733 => 133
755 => 125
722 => 159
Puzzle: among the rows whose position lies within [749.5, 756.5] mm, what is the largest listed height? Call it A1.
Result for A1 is 127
